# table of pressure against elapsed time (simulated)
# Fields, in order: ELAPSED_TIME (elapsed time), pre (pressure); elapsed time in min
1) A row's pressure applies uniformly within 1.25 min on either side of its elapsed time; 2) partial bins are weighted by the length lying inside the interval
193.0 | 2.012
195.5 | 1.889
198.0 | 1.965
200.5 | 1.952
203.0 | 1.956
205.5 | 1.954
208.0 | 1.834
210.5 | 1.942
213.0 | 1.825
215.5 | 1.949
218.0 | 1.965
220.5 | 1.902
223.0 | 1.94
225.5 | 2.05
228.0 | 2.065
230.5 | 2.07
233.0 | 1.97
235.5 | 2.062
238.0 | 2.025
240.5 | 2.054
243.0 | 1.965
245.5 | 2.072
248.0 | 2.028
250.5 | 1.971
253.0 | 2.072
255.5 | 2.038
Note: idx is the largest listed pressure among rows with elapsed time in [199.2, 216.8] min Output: 1.956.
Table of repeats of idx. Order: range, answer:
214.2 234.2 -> 2.07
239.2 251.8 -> 2.072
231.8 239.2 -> 2.062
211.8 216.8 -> 1.949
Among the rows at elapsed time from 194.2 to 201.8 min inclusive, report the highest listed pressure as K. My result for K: 1.965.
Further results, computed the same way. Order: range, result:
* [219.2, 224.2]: 1.94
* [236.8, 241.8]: 2.054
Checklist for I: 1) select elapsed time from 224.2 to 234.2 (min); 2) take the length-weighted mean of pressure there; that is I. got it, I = 2.04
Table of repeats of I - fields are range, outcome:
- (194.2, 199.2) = 1.93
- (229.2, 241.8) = 2.04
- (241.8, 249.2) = 2.02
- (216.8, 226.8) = 1.96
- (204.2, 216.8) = 1.9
